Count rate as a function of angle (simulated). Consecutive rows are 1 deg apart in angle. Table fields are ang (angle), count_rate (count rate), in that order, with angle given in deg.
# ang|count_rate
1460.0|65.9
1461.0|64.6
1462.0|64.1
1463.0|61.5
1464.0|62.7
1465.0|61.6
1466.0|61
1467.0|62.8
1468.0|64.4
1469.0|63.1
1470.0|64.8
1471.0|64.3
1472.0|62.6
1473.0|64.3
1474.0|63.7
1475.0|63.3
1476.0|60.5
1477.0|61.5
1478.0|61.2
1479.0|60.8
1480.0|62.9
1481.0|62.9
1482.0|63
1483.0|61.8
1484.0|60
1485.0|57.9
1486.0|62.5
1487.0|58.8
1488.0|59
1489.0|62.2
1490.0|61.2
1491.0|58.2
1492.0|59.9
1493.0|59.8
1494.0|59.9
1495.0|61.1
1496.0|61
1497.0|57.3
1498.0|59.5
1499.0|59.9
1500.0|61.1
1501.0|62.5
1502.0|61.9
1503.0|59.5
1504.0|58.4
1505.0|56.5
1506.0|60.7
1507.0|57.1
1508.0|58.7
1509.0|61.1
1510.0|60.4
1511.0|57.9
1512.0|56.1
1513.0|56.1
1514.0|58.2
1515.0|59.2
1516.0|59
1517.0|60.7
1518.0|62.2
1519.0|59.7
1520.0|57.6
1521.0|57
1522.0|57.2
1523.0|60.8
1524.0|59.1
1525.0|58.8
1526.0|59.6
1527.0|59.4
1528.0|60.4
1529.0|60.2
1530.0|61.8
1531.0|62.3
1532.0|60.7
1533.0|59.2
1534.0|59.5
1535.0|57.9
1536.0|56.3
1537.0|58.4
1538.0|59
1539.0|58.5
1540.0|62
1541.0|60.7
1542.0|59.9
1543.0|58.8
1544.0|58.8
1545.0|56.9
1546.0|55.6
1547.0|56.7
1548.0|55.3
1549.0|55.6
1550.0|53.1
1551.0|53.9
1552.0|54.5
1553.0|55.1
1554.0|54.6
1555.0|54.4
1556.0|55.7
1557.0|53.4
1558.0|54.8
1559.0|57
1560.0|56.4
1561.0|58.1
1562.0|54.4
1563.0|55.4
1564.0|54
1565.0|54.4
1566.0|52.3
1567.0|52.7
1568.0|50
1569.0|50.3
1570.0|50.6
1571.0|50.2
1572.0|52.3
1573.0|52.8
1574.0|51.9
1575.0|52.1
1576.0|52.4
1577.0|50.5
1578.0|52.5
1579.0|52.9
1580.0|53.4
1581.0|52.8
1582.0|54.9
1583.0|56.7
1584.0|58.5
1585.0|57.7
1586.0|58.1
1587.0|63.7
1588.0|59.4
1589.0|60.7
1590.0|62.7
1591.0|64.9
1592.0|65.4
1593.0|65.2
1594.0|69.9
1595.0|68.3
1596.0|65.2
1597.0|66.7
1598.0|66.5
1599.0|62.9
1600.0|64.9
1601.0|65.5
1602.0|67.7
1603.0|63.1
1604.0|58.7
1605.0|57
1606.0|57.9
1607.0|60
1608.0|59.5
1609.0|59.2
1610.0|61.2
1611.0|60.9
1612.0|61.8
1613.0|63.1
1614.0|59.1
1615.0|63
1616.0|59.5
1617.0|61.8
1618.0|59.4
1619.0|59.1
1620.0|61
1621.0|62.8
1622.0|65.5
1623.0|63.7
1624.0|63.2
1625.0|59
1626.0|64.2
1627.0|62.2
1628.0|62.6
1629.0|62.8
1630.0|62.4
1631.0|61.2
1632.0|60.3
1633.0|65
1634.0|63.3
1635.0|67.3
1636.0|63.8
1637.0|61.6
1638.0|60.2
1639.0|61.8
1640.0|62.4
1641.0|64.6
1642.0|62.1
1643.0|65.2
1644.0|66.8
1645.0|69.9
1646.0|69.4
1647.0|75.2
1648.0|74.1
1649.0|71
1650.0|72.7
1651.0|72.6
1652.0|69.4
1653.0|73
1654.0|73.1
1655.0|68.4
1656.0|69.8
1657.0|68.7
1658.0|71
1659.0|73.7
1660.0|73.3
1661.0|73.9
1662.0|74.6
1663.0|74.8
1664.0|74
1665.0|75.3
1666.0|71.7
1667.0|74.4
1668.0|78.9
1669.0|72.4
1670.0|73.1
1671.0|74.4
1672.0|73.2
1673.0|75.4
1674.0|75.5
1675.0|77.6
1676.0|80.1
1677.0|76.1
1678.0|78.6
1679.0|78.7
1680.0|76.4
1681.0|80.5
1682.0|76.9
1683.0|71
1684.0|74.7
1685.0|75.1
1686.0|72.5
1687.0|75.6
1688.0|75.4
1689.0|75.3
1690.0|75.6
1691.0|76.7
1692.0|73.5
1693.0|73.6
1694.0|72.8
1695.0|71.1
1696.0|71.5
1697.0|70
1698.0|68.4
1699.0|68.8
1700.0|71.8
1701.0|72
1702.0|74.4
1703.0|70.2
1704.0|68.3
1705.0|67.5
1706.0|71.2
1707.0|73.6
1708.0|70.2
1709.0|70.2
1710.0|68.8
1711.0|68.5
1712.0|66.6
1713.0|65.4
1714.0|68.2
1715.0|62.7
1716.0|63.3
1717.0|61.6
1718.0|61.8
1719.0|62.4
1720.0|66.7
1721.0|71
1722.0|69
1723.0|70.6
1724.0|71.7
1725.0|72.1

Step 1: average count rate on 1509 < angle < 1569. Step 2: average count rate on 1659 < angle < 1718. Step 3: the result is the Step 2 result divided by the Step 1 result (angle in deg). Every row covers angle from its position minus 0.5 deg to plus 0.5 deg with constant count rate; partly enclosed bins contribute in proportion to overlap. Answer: 1.3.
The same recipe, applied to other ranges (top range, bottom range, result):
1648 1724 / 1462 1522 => 1.19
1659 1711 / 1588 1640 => 1.18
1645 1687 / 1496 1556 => 1.26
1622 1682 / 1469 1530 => 1.16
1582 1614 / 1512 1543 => 1.05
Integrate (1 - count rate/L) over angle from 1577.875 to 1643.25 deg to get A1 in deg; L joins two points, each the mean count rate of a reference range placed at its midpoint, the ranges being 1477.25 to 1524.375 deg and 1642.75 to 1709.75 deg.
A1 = 6.1 deg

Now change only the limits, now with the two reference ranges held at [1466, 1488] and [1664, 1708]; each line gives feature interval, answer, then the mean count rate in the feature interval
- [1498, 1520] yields 1.58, 59.3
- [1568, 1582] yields 3.25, 51.9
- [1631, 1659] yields 1.61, 67.5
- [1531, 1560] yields 3.91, 57.1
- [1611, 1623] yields 1.45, 61.5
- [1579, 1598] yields 1.99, 61.3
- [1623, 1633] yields 1.19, 62.2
